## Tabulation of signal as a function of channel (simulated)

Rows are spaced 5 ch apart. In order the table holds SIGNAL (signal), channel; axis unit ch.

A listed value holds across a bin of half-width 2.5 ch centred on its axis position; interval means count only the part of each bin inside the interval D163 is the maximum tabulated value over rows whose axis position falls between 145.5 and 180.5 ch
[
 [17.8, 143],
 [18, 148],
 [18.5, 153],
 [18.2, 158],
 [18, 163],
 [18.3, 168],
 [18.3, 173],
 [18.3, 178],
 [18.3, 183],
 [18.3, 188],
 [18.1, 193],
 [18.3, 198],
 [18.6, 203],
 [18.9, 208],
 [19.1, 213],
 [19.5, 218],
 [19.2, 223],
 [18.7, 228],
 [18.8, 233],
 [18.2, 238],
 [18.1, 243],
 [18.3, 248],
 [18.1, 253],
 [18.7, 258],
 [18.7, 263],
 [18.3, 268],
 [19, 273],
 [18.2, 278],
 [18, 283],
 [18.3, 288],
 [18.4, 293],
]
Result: 18.5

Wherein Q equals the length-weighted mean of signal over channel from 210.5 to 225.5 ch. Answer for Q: 19.3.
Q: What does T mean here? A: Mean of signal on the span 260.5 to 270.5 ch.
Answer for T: 18.5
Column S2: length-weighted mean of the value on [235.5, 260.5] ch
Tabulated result 18.3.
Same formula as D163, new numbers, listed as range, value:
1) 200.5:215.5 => 19.1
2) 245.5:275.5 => 19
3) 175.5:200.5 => 18.3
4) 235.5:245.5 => 18.2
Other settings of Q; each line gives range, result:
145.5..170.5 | 18.2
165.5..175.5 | 18.3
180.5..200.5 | 18.2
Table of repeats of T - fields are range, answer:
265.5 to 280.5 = 18.5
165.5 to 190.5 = 18.3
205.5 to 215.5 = 19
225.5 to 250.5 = 18.4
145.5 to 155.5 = 18.2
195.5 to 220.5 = 18.9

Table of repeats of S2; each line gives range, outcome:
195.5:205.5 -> 18.4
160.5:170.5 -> 18.1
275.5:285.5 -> 18.1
